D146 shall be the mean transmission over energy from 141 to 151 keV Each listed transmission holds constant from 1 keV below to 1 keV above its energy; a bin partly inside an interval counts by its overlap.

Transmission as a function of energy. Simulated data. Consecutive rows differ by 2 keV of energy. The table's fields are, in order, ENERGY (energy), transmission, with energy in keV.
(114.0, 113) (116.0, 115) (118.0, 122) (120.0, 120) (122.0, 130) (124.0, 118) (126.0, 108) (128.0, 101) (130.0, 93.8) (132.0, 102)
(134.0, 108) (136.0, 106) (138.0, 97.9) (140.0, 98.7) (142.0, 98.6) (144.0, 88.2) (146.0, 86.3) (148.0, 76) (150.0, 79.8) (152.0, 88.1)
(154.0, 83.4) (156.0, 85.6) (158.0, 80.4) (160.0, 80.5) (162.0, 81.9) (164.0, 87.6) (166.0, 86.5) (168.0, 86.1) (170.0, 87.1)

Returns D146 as 85.8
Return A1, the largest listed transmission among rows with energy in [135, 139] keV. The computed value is 106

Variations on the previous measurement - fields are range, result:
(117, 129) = 130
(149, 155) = 88.1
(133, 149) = 108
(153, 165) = 87.6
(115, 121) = 122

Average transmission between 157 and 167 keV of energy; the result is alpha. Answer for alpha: 83.4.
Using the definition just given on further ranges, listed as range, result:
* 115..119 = 118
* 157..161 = 80.5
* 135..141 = 101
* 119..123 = 125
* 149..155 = 83.8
